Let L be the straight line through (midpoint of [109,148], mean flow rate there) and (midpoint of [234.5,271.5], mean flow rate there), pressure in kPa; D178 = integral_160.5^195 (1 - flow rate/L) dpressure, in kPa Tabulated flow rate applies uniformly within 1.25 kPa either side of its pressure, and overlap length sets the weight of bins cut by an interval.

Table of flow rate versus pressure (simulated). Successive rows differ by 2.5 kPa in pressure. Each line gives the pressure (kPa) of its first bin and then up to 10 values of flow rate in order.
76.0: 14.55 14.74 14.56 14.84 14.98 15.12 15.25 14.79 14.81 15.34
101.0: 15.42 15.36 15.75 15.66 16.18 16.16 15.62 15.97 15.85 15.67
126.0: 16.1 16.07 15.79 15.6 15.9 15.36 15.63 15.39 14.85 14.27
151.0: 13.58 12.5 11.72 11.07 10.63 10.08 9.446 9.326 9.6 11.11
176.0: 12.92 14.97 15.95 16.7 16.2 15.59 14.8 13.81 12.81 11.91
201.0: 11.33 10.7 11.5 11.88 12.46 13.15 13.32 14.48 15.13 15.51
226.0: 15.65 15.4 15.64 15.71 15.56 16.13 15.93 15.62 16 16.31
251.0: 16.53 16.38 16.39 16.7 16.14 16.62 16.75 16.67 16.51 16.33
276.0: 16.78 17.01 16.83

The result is 6.4 kPa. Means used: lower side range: 15.7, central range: 13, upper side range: 16.3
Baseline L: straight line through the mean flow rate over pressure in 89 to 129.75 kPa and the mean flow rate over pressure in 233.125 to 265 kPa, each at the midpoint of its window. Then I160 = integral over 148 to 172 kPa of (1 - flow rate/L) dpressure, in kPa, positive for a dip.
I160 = 7.1 kPa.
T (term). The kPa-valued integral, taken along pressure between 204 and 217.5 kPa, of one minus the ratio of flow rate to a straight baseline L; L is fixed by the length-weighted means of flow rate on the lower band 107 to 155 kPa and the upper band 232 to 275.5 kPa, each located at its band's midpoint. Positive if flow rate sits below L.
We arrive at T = 3.0 kPa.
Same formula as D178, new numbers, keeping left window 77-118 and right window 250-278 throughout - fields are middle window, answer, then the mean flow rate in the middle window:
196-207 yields 3.11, 11.5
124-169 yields 5.81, 13.6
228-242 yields 0.50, 15.7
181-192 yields 0.07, 15.9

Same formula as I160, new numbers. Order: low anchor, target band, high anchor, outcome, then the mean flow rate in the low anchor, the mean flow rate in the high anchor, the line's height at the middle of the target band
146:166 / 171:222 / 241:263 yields 1.2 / 12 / 16.3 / 13.8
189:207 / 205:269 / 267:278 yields -2.6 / 12.6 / 16.6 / 14.7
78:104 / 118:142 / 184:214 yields -2.5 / 15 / 13.1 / 14.3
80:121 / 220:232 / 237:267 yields 0.5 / 15.4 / 16.3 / 16.1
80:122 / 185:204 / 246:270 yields 3.0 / 15.4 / 16.5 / 16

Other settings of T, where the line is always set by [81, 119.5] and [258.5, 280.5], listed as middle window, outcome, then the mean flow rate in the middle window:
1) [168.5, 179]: 2.84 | 11.6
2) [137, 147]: 0.23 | 15.3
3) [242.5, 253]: 0.20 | 16.1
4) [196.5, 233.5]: 6.23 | 13.5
